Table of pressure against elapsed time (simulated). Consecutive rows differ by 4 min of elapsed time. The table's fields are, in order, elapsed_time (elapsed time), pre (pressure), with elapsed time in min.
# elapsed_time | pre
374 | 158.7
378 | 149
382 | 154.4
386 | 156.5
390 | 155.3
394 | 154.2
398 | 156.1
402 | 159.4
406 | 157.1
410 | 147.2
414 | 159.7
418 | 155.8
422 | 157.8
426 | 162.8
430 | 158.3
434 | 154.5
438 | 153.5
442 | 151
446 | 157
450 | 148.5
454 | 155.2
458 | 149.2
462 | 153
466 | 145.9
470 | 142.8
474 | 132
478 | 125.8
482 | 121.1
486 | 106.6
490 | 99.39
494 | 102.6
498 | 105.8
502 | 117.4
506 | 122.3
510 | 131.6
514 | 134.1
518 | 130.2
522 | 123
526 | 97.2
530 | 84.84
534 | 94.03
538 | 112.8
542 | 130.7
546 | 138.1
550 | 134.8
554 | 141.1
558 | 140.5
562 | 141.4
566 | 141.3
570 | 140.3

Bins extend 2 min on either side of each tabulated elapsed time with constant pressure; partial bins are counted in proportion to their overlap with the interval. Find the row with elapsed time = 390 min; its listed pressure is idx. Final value 155.3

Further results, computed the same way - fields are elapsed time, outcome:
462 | 153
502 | 117.4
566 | 141.3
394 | 154.2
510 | 131.6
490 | 99.39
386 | 156.5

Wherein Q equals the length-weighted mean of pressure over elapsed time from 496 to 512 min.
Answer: 119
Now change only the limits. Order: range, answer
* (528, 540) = 97.2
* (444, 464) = 153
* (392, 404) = 157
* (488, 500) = 103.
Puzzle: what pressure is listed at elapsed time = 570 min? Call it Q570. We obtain 140.3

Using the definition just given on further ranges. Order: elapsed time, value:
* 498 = 105.8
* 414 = 159.7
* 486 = 106.6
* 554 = 141.1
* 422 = 157.8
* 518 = 130.2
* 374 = 158.7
